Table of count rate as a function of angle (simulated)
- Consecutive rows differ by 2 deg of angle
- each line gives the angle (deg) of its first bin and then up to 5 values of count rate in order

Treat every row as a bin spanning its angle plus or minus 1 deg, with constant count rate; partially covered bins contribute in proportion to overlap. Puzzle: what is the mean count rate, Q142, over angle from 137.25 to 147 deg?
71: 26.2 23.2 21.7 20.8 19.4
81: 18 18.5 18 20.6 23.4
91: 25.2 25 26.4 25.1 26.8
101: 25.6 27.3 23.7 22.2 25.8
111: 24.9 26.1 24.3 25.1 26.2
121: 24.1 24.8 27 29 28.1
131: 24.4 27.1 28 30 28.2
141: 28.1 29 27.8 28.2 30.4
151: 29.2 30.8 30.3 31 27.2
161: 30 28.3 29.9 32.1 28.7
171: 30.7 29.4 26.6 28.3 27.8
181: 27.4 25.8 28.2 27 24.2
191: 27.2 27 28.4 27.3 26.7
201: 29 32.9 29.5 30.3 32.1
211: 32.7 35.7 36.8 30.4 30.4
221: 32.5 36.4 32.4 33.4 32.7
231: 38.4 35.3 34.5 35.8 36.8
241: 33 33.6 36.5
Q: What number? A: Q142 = 28.4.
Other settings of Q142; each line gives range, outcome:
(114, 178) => 28.2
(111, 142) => 26.6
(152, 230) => 29.9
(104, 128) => 25.3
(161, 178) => 29.3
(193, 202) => 27.8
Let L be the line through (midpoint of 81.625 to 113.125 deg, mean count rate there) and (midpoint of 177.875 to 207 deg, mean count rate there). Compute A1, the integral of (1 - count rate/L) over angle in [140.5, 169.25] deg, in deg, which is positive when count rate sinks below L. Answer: -3.45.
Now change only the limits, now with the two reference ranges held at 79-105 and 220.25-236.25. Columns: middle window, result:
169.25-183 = 0.89 deg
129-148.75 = -0.65 deg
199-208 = 0.68 deg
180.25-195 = 2.06 deg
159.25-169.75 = -0.16 deg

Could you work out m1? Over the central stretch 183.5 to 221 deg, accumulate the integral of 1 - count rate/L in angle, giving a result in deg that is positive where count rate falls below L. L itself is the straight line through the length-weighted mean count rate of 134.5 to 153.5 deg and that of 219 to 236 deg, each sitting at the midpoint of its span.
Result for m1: 3.30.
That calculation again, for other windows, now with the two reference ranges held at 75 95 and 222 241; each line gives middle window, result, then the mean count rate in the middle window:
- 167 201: 3.08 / 27.7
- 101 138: -2.23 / 26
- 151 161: -0.67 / 29.8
